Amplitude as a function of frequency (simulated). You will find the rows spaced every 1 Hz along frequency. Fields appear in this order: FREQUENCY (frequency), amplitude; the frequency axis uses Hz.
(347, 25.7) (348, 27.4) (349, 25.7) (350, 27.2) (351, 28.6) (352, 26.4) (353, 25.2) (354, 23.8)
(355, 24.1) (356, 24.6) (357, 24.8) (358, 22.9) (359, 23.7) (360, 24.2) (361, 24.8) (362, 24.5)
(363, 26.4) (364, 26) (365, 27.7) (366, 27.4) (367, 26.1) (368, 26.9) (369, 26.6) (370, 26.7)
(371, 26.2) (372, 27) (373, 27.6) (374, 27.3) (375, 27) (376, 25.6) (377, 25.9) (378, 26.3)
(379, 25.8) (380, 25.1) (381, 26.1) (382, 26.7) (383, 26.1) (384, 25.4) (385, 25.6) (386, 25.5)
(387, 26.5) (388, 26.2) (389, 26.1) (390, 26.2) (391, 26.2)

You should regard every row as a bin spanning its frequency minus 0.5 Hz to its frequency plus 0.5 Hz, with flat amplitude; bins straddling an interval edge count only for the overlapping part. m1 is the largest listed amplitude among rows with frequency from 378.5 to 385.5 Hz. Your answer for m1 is 26.7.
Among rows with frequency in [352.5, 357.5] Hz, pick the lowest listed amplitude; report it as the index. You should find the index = 23.8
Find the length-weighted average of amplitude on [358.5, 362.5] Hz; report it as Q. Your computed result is 24.3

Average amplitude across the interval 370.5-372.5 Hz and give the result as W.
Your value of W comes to 26.6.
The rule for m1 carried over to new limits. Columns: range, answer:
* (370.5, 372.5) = 27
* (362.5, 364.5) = 26.4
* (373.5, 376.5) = 27.3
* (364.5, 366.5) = 27.7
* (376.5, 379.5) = 26.3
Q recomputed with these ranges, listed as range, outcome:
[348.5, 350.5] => 26.4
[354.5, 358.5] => 24.1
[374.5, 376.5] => 26.3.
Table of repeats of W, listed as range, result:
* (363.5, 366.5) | 27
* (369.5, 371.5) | 26.4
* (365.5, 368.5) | 26.8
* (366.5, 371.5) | 26.5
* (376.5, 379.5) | 26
